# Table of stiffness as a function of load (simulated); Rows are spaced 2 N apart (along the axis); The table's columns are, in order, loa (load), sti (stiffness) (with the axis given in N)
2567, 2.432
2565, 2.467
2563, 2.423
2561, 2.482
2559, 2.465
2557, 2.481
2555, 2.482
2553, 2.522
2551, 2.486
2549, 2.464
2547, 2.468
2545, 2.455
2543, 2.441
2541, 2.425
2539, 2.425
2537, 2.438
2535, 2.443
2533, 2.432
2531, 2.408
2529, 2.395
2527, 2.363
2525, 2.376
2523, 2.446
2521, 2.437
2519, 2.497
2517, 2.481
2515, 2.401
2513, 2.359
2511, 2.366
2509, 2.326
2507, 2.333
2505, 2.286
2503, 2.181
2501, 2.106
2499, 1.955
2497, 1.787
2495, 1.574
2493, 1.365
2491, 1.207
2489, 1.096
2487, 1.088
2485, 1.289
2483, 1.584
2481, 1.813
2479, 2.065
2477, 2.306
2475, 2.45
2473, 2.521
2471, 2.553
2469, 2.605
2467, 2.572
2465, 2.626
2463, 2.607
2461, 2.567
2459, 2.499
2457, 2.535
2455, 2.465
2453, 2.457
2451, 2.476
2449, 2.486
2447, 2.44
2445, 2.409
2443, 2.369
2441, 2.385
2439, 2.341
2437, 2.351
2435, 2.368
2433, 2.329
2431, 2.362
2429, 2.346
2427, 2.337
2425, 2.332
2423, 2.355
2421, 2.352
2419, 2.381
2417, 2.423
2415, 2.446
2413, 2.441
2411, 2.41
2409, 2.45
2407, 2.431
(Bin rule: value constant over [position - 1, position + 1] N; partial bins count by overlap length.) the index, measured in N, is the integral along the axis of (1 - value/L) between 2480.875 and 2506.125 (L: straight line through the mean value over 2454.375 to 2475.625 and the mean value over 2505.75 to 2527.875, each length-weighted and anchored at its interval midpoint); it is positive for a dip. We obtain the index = 8.4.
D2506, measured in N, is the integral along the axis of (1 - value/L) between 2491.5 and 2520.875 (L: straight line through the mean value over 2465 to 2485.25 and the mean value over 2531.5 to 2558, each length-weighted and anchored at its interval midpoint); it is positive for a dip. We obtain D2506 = 2.50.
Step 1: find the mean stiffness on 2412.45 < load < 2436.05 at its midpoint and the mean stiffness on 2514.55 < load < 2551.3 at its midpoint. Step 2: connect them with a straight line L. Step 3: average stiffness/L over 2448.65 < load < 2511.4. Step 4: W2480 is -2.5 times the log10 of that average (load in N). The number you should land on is 0.13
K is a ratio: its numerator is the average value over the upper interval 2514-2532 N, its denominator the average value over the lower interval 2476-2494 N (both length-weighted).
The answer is 1.6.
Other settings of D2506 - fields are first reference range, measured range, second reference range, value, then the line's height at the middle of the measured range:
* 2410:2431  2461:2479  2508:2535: -0.8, 2.39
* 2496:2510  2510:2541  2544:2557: -1.6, 2.3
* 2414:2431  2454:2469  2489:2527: -2.0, 2.25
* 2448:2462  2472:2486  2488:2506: 0.5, 2.06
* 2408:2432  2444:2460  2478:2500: -3.9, 1.99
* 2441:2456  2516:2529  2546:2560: 0.2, 2.47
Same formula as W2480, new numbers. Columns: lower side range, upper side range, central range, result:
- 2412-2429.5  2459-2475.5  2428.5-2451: 0.03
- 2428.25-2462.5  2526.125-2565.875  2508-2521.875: 0.01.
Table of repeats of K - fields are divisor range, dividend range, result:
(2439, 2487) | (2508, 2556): 1.05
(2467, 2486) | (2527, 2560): 1.14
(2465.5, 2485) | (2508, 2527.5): 1.08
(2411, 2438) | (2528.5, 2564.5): 1.03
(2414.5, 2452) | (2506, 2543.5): 1.01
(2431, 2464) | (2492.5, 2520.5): 0.89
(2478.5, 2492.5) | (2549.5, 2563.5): 1.74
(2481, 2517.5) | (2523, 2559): 1.31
